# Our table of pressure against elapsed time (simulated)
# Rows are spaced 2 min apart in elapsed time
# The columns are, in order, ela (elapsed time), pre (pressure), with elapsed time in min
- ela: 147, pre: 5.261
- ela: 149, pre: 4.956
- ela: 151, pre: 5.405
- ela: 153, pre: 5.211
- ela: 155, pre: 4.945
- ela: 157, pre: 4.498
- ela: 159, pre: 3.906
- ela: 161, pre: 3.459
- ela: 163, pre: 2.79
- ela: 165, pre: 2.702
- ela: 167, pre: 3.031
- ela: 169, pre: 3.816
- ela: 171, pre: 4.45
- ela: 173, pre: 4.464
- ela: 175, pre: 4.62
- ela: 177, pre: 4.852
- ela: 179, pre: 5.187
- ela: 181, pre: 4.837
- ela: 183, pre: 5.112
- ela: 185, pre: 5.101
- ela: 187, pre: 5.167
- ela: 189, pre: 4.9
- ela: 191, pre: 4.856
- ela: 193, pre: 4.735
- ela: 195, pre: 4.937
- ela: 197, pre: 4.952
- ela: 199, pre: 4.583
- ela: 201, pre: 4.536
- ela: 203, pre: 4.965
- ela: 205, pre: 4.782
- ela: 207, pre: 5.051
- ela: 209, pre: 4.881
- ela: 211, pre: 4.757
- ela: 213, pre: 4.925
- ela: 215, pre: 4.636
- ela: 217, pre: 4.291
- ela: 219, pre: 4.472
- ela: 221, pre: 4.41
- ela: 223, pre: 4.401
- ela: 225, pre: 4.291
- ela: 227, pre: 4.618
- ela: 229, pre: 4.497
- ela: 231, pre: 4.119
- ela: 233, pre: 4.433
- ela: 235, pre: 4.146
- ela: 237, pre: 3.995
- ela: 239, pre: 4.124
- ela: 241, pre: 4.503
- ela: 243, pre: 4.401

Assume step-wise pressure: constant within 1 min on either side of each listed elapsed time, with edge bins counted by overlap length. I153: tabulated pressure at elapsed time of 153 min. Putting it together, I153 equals 5.211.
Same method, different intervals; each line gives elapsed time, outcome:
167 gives 3.031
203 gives 4.965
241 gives 4.503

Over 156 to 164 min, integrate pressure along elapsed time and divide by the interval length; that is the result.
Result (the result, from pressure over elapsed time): 3.66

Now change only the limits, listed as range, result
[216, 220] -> 4.38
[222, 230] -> 4.45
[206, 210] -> 4.97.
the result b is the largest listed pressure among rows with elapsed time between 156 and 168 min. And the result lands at 4.498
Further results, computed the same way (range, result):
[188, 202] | 4.952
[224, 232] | 4.618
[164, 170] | 3.816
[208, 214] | 4.925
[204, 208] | 5.051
